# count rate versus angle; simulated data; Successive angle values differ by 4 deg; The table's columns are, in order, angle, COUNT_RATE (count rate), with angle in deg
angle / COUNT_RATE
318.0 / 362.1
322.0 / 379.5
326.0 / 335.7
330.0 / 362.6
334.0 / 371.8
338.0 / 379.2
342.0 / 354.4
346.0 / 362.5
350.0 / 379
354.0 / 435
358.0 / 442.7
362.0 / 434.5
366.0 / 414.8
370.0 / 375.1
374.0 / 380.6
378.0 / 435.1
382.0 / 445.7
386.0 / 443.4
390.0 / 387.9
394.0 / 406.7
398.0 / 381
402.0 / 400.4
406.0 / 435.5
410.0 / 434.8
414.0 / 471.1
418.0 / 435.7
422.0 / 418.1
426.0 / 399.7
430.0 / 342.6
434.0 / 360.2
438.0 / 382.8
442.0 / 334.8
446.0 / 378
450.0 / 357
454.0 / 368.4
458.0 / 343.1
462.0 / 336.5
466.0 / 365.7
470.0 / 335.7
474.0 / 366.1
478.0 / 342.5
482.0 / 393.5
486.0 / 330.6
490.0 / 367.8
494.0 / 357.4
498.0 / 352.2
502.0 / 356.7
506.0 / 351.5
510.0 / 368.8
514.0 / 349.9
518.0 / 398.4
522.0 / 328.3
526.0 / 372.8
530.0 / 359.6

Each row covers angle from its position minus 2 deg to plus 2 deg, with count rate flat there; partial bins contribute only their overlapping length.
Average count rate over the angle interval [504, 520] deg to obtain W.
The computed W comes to 367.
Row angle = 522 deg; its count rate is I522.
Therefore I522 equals 328.3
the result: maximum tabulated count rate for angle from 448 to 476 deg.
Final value 368.4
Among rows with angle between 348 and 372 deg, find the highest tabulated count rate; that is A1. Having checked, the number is 442.7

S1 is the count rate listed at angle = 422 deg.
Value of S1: 418.1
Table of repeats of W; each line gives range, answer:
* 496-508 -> 353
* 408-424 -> 440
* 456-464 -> 340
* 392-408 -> 406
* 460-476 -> 351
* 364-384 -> 410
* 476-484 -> 368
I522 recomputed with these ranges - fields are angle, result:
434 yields 360.2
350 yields 379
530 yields 359.6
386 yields 443.4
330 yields 362.6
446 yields 378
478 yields 342.5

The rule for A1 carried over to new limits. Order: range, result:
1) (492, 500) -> 357.4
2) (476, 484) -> 393.5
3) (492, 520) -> 398.4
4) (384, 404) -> 443.4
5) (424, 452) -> 399.7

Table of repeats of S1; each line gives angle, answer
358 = 442.7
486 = 330.6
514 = 349.9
